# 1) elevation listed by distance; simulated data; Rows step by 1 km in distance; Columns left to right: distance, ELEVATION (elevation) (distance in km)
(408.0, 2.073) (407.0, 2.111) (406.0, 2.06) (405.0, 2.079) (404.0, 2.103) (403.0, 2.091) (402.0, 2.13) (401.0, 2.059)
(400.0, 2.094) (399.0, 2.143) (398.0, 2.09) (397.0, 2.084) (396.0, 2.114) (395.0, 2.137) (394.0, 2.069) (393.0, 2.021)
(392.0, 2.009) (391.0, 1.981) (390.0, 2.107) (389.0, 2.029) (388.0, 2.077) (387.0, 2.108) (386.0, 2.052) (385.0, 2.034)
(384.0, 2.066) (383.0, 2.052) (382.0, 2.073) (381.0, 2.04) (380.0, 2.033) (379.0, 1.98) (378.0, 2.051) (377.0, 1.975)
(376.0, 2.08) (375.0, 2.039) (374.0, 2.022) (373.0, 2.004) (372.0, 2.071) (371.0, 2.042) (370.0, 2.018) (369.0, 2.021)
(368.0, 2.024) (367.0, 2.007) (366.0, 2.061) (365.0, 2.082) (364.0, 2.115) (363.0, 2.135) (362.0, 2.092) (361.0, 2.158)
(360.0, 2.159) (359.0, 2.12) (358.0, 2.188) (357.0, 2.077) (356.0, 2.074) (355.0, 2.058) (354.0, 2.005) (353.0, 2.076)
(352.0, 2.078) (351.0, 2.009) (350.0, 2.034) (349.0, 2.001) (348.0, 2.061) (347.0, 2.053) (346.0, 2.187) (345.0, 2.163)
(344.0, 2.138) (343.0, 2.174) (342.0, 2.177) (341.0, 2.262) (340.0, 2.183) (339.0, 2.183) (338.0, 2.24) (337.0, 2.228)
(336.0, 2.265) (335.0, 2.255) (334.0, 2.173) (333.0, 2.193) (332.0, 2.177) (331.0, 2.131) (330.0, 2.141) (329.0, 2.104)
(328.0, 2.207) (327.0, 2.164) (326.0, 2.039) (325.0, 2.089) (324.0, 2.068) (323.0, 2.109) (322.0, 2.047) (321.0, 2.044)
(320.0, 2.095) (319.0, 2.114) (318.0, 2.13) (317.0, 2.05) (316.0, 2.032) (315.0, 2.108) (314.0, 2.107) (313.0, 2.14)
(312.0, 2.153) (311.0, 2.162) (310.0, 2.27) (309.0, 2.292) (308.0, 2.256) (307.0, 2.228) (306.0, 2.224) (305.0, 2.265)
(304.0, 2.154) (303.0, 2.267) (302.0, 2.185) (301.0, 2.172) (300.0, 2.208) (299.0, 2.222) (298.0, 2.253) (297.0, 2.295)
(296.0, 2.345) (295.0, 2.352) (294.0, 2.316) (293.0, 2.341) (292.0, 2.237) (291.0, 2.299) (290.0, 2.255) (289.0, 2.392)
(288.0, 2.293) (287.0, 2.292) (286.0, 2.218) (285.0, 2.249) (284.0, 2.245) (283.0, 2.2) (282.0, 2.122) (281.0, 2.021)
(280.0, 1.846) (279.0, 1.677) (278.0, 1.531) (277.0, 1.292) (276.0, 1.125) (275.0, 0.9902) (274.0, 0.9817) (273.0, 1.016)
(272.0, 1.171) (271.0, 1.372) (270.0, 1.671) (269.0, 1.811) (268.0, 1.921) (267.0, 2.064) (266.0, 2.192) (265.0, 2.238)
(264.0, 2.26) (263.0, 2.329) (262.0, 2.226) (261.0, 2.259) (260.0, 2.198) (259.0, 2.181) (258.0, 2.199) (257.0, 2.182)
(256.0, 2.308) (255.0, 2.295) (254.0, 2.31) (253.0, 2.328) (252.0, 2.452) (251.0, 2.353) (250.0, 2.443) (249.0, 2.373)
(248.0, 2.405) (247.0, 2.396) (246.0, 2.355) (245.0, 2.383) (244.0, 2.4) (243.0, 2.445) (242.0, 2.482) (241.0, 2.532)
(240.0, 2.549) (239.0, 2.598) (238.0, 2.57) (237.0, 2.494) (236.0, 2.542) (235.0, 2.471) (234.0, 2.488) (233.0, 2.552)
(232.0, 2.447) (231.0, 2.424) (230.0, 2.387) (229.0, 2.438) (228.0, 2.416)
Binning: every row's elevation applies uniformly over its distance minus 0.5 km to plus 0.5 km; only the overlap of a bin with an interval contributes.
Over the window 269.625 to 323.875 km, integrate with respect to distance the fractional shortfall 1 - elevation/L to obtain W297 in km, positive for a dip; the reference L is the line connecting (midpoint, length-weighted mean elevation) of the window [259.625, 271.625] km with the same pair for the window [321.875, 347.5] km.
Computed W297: 1.7 km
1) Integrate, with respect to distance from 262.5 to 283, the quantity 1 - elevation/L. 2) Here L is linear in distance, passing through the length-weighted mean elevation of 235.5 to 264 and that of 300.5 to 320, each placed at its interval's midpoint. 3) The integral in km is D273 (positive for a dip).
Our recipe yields 5.40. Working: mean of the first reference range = 2.38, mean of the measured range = 1.69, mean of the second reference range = 2.17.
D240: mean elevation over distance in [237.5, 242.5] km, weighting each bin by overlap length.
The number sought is 2.55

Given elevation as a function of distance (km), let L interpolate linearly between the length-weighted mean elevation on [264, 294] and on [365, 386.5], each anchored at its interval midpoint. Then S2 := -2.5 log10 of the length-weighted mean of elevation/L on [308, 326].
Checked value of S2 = -0.10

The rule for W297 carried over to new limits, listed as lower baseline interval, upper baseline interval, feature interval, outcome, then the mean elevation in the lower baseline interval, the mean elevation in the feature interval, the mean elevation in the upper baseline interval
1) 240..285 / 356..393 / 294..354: -3.2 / 2.04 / 2.16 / 2.06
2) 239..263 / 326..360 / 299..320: 0.4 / 2.35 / 2.18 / 2.14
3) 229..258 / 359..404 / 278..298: 1.0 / 2.42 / 2.19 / 2.07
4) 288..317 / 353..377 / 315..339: 0.4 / 2.23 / 2.14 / 2.07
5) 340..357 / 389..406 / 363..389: 0.5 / 2.1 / 2.05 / 2.08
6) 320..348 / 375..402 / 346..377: 0.6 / 2.15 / 2.07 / 2.06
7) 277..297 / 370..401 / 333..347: -0.6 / 2.15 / 2.2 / 2.06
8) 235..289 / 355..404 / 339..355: -0.2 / 2.11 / 2.11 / 2.07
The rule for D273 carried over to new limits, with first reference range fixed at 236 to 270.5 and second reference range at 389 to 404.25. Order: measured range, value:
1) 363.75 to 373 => 0.3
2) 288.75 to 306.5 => -0.2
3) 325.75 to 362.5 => 0.4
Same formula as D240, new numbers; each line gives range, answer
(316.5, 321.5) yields 2.09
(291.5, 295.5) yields 2.31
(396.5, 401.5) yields 2.09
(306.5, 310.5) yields 2.26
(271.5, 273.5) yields 1.09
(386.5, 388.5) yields 2.09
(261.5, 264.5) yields 2.27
